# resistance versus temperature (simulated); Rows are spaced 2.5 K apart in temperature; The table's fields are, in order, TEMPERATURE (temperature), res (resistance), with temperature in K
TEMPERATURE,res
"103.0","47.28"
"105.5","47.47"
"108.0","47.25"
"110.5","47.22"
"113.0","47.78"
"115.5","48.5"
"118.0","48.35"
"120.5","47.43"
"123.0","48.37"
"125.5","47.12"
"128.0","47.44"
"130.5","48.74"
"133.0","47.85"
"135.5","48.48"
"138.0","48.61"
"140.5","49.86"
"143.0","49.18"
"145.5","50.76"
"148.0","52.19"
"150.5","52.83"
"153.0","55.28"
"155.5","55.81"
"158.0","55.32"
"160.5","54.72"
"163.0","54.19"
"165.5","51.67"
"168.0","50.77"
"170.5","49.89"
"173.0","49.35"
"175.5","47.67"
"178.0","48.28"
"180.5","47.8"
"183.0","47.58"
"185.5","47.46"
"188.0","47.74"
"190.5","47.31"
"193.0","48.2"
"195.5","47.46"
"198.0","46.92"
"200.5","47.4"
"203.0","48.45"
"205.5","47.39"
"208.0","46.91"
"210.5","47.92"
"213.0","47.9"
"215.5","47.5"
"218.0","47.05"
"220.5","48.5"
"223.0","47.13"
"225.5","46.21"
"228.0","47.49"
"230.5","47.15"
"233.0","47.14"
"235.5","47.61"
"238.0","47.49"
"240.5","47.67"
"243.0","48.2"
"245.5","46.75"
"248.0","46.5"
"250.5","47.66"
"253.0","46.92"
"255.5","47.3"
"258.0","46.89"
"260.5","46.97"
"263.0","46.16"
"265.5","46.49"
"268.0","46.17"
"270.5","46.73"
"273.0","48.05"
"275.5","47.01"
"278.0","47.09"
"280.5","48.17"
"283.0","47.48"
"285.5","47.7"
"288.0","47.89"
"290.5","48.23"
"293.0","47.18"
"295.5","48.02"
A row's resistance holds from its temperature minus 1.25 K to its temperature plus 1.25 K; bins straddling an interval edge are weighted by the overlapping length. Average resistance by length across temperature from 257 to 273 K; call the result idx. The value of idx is 46.7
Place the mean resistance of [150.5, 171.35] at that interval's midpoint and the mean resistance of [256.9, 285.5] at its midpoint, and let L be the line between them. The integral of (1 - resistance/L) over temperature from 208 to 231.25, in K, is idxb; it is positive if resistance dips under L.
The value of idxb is 1.2 K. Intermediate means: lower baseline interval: 53.5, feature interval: 47.4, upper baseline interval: 47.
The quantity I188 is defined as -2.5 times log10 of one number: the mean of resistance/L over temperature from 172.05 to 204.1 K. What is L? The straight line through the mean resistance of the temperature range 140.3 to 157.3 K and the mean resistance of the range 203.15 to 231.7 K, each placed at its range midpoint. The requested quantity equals 0.04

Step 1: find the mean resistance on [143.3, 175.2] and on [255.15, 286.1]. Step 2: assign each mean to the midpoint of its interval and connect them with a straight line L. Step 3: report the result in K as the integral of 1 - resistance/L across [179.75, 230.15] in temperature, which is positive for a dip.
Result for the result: 2.8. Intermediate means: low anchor 52.5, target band 47.5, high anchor 47.1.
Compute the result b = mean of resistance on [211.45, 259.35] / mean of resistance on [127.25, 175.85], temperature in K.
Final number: 0.9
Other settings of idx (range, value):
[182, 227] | 47.5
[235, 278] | 47.1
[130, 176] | 51.3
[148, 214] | 49.8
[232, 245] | 47.6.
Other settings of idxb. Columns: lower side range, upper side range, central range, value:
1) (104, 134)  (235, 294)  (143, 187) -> -3.3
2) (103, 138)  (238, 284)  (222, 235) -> 0.1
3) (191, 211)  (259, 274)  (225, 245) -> -0.1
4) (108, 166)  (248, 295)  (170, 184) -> 0.3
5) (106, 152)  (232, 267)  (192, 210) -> 0.1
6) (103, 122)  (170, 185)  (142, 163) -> -2.3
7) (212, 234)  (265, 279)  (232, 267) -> 0.0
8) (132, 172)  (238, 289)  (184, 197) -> 0.7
